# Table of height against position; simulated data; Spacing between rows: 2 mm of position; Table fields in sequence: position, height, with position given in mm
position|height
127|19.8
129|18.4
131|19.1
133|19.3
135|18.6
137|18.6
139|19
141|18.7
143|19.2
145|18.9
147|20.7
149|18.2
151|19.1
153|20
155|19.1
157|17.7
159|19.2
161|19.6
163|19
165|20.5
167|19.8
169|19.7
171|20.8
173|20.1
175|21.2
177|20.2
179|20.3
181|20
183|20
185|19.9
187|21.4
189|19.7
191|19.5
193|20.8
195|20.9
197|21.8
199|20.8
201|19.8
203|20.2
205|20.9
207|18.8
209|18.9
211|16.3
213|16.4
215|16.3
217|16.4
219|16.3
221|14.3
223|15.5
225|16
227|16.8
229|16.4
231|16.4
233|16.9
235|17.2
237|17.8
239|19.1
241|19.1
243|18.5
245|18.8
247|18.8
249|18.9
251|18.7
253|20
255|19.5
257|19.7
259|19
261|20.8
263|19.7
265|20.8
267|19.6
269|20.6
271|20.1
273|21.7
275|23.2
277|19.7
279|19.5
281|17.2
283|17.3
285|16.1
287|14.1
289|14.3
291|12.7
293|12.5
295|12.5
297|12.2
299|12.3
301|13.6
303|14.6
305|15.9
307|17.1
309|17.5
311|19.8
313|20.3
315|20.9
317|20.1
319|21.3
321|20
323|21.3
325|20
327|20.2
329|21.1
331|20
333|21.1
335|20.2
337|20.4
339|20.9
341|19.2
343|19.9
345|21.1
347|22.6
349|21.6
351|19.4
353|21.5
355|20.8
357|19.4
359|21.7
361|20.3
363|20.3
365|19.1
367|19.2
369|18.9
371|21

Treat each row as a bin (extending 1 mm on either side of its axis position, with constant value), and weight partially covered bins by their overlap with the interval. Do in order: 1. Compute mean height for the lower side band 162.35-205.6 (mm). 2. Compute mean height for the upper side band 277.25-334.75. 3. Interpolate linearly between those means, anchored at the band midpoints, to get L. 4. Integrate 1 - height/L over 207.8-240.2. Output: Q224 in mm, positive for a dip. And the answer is 4.4 mm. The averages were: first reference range 20.3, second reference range 17.4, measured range 16.7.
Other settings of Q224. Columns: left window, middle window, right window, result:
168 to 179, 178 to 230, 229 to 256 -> 2.4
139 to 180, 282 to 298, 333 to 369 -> 4.9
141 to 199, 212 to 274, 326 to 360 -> 6.0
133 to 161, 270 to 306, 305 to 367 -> 6.9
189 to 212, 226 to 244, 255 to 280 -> 2.3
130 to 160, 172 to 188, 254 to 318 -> -1.5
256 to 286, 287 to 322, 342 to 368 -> 6.6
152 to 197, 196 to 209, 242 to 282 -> -0.2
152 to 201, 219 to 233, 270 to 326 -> 2.2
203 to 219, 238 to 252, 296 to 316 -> -1.3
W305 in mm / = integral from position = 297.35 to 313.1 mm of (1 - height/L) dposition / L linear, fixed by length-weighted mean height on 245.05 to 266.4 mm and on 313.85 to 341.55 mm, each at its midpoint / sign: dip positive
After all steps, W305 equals 3.29 mm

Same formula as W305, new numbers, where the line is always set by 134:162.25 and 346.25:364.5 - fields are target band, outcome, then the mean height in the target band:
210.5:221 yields 1.9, 16.1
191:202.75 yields -0.7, 20.7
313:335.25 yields -0.1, 20.6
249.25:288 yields 1.4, 19.3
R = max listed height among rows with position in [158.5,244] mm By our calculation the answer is 21.8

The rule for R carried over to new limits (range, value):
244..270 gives 20.8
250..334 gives 23.2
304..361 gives 22.6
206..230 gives 18.9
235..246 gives 19.1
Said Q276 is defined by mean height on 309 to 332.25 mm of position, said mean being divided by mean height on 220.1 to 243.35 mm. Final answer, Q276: 1.2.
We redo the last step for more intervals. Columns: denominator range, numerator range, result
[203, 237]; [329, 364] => 1.21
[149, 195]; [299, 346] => 0.97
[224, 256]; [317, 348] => 1.14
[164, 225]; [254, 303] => 0.91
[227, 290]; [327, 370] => 1.09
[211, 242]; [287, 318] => 0.94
